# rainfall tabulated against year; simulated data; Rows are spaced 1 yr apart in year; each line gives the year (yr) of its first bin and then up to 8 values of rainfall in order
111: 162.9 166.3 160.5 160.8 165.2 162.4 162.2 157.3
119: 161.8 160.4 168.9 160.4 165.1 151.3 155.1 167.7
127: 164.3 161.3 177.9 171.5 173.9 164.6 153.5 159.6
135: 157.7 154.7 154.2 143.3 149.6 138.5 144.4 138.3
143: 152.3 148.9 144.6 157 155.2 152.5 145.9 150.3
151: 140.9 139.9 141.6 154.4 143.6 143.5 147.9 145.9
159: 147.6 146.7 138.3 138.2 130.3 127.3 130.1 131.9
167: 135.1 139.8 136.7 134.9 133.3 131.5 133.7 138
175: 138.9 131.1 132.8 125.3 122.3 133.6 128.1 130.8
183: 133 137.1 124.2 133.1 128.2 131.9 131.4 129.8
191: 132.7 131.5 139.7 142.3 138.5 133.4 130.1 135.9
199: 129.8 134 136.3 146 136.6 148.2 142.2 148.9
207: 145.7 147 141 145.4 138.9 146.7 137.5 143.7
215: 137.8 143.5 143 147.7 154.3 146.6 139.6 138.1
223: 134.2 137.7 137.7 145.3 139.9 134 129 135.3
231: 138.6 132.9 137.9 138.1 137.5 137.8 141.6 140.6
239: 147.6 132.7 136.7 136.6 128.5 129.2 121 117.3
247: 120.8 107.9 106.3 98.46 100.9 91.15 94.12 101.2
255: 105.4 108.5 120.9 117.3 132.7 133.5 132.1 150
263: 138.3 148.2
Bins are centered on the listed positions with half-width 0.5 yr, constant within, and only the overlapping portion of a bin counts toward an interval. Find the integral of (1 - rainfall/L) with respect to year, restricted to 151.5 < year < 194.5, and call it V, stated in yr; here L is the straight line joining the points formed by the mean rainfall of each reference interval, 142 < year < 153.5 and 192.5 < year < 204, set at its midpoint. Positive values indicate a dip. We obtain 2.08 yr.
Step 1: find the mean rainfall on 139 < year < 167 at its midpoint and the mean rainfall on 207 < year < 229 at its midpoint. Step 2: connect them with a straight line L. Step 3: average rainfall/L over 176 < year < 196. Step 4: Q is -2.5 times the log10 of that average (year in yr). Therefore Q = 0.084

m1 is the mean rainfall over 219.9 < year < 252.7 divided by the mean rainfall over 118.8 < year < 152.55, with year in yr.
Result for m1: 0.84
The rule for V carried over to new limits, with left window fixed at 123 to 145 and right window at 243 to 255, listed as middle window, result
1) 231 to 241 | -2.1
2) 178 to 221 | -3.0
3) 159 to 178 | 0.9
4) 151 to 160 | 0.1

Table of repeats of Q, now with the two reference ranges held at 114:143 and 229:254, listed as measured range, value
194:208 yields -0.02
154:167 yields 0.07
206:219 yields -0.08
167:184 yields 0.09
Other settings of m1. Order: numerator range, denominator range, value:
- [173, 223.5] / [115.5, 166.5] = 0.91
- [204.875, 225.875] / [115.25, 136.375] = 0.88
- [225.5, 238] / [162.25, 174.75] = 1.03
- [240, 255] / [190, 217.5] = 0.82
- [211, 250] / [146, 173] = 0.96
